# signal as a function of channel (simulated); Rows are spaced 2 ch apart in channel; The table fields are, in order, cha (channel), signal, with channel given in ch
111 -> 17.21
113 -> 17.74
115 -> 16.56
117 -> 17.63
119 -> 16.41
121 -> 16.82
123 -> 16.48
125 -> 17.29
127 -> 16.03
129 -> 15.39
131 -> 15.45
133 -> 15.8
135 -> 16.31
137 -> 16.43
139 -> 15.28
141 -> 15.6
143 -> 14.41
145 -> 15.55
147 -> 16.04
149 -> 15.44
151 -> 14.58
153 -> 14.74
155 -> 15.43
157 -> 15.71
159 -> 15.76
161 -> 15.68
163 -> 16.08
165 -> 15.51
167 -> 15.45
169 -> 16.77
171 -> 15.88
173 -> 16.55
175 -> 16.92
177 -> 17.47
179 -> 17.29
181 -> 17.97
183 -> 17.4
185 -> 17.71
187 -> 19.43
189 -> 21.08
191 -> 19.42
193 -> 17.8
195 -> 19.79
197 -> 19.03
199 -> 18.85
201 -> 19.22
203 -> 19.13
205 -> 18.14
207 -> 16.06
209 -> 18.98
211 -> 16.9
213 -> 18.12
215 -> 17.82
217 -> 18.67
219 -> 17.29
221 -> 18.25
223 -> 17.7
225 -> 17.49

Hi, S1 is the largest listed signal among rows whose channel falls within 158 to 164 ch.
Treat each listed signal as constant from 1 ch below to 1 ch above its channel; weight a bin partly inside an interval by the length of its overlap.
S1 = 16.08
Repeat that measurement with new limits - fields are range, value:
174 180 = 17.47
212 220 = 18.67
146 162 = 16.04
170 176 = 16.92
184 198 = 21.08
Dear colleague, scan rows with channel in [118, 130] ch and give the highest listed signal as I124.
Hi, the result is 17.29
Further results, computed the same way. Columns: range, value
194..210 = 19.79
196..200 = 19.03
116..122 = 17.63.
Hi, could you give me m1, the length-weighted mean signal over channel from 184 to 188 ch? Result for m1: 18.6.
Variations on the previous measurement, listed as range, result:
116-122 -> 17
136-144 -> 15.4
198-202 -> 19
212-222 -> 18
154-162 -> 15.6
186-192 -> 20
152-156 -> 15.1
